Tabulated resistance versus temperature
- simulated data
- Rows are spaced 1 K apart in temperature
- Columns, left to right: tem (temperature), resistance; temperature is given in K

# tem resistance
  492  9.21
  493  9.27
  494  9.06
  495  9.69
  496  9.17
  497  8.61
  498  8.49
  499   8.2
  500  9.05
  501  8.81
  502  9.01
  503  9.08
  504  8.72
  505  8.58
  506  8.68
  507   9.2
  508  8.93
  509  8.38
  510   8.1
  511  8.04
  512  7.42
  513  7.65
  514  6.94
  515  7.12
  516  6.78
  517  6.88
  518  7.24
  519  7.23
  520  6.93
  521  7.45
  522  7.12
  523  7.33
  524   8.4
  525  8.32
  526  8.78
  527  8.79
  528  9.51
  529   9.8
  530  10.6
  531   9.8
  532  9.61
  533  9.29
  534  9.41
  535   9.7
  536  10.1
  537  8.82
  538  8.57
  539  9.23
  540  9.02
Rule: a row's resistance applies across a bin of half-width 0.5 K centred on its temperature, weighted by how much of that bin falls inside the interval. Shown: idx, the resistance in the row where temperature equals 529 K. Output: 9.8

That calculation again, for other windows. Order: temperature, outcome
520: 6.93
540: 9.02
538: 8.57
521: 7.45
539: 9.23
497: 8.61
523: 7.33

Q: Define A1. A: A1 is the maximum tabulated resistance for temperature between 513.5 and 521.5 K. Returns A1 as 7.45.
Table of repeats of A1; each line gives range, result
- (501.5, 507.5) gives 9.2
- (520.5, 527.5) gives 8.79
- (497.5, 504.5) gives 9.08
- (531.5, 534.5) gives 9.61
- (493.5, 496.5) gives 9.69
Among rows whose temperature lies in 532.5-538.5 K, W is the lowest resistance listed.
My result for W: 8.57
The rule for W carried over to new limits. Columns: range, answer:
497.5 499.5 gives 8.2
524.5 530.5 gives 8.32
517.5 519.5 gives 7.23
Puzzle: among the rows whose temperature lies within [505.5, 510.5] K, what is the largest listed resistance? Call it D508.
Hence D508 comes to 9.2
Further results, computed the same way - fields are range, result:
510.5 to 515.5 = 8.04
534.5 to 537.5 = 10.1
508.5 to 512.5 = 8.38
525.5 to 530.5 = 10.6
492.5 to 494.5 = 9.27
